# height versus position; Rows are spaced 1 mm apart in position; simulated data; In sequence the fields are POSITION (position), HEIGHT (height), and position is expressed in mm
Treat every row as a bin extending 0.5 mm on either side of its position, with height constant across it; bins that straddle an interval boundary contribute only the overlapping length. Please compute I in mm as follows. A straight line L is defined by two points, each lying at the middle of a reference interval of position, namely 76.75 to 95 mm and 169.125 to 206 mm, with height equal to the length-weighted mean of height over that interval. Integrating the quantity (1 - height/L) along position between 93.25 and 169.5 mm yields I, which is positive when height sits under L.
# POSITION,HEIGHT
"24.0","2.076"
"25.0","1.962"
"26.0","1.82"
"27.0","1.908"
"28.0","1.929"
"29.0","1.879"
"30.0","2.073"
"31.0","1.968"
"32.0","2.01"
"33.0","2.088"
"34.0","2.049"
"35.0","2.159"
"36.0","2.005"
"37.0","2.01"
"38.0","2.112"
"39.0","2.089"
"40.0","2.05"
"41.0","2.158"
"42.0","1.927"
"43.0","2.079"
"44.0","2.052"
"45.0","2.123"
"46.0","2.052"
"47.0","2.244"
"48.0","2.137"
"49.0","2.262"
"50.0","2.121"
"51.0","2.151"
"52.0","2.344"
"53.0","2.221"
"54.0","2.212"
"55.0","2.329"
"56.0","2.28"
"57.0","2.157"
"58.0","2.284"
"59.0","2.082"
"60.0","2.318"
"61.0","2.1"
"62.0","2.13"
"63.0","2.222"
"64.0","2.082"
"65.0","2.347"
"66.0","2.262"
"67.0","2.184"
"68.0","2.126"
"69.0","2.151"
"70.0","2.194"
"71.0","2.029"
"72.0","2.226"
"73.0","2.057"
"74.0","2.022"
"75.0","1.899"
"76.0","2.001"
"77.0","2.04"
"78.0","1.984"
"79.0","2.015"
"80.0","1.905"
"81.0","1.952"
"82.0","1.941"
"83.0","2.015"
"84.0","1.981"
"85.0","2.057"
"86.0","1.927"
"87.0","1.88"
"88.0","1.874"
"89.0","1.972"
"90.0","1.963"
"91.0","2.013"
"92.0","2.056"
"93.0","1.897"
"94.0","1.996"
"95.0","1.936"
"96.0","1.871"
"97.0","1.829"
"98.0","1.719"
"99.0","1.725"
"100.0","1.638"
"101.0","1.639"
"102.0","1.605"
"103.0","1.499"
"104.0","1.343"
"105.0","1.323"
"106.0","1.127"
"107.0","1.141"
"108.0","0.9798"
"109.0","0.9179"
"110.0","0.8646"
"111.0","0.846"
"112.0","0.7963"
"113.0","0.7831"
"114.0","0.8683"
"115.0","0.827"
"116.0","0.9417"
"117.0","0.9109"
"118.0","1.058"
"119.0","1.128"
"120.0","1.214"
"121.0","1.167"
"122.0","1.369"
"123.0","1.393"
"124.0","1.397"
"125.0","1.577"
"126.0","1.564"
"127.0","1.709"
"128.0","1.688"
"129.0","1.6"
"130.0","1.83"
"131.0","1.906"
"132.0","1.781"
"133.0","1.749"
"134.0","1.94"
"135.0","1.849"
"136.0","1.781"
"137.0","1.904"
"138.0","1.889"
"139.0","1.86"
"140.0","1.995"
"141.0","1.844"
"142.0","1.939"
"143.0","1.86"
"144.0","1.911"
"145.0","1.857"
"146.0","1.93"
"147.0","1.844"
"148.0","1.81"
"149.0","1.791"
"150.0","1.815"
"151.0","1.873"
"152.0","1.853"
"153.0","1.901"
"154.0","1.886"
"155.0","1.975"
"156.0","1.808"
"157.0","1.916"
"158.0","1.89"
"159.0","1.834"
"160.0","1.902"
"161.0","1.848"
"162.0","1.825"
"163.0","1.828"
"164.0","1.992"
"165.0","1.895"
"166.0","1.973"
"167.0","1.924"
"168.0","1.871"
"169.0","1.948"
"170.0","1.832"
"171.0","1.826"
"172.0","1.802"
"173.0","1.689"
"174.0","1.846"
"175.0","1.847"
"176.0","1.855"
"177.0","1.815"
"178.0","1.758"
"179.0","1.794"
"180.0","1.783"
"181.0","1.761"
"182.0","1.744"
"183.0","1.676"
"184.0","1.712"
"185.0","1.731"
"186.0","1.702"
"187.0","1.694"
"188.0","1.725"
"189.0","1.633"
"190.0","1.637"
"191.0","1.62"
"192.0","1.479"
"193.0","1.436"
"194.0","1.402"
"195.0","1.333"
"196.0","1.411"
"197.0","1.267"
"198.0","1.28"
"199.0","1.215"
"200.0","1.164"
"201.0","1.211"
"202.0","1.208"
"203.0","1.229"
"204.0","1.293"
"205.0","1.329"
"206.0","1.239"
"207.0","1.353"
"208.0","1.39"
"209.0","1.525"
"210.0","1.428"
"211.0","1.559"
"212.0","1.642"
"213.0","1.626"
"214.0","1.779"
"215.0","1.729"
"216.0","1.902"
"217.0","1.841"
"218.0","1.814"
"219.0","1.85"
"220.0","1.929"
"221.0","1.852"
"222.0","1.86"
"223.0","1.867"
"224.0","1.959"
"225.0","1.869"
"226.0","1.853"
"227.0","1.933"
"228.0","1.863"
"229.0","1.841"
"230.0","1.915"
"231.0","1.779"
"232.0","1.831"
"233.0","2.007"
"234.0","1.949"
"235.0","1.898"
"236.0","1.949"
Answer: 6.77 mm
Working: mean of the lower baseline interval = 1.97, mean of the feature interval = 1.62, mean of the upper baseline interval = 1.58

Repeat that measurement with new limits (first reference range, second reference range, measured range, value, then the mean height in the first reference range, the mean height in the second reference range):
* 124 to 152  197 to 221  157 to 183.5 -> -2.6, 1.81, 1.5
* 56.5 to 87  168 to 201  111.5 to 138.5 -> 6.3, 2.09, 1.64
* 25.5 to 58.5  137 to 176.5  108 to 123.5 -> 7.5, 2.1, 1.87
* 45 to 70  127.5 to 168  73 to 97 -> 1.5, 2.2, 1.86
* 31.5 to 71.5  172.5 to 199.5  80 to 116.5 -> 7.8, 2.15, 1.62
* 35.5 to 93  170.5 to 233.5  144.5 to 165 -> -0.8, 2.09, 1.65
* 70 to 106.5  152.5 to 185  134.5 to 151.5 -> -0.2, 1.86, 1.84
